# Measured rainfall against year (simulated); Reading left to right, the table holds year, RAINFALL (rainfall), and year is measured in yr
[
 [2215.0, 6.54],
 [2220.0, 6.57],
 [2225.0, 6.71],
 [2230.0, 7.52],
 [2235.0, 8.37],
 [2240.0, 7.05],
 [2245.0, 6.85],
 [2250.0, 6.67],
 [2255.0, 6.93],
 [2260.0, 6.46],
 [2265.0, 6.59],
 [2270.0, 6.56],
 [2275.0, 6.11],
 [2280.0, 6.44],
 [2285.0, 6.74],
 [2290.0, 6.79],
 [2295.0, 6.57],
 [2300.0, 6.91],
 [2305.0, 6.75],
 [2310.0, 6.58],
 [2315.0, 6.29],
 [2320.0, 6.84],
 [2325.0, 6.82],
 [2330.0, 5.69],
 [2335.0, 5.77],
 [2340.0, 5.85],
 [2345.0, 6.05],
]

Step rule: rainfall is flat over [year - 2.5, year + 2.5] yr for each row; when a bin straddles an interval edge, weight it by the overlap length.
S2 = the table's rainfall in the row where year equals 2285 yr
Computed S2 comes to 6.74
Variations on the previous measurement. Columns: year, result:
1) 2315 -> 6.29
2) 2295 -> 6.57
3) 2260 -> 6.46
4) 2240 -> 7.05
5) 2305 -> 6.75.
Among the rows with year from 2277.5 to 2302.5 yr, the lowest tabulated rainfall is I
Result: 6.44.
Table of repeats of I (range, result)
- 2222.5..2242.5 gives 6.71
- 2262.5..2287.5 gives 6.11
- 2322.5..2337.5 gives 5.69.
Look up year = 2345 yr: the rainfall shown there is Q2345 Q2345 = 6.05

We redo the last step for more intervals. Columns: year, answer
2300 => 6.91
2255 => 6.93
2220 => 6.57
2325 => 6.82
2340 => 5.85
